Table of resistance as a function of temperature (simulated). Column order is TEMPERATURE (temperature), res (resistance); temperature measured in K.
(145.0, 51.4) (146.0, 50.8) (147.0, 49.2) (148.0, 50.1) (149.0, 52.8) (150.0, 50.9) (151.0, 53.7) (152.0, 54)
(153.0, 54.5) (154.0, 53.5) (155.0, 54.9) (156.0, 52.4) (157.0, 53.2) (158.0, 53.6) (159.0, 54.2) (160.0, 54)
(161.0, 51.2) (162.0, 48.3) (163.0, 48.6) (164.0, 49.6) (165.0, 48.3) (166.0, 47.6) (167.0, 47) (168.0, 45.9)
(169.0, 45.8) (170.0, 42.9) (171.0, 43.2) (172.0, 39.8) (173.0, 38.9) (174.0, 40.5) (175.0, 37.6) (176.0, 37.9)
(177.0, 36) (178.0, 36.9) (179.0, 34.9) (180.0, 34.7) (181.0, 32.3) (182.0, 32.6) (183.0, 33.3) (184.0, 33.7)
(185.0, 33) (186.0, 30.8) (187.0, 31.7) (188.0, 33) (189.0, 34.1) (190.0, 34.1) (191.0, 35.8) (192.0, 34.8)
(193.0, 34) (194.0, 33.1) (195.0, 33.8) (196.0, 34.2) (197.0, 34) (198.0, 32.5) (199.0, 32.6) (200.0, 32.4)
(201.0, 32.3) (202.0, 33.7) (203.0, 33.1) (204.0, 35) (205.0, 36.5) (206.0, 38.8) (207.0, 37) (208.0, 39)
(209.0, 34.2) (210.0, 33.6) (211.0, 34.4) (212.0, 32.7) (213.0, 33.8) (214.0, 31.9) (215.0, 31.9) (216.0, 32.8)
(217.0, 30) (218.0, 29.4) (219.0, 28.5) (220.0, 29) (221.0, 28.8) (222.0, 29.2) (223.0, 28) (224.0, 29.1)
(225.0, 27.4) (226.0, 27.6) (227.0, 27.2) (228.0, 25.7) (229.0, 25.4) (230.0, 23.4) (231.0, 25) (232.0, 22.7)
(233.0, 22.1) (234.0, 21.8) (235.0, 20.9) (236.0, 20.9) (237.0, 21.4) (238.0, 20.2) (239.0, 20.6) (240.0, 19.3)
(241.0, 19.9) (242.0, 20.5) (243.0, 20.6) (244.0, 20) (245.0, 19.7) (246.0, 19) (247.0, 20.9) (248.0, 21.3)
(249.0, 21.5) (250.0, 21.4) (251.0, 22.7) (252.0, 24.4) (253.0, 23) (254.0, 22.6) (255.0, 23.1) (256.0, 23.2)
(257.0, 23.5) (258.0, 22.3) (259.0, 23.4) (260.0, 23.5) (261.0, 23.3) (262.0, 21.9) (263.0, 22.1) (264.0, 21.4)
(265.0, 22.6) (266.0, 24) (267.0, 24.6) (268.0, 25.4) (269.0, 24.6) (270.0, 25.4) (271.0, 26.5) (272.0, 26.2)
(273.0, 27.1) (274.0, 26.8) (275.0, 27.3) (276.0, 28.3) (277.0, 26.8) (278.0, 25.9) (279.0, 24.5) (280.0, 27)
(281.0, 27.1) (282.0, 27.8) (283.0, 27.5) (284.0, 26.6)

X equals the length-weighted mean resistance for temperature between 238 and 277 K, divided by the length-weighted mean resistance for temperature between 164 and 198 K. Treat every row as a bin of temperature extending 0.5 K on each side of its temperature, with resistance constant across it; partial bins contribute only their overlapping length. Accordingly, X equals 0.6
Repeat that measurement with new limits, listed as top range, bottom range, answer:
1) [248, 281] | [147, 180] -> 0.51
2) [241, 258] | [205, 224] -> 0.67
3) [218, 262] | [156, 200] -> 0.59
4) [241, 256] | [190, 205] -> 0.64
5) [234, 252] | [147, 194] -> 0.48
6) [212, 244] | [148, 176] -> 0.53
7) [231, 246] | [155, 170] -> 0.42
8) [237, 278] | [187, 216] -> 0.68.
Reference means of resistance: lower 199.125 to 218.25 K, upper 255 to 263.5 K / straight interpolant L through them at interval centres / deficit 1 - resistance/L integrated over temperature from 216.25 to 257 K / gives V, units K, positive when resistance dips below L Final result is 6.0 K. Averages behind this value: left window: 33.8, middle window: 23.7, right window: 22.9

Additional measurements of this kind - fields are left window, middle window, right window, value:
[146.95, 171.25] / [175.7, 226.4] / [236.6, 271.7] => 6.38 K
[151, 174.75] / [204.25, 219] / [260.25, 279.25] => 1.61 K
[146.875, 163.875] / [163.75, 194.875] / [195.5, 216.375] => 4.35 K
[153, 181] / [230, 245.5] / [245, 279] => 4.35 K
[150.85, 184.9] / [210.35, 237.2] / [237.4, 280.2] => 3.45 K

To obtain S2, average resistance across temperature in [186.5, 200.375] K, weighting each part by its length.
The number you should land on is 33.6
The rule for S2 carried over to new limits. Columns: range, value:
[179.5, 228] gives 32.5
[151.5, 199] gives 41.2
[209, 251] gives 25.4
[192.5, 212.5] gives 34.3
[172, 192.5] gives 35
